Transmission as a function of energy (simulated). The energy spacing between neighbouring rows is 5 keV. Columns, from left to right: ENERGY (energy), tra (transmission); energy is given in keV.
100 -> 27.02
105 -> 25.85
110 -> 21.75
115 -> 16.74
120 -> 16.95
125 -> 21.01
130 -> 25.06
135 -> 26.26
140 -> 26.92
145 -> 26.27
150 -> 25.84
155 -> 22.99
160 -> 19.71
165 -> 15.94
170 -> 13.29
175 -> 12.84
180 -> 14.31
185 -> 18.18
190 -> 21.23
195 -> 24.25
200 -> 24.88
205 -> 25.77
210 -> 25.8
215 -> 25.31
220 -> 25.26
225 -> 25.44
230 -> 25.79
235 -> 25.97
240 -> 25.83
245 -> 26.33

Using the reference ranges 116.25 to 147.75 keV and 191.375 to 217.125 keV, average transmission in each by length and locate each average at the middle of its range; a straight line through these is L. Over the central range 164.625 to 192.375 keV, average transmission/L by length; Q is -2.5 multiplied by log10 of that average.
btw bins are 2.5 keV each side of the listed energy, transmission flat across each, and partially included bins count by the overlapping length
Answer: 0.466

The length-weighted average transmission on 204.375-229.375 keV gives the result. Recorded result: 25.5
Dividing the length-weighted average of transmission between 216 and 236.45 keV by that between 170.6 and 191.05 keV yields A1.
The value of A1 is 1.60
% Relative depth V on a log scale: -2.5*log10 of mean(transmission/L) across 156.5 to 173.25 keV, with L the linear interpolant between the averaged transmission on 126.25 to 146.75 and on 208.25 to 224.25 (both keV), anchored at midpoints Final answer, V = 0.48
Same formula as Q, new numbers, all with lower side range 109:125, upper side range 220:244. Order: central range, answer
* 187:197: 0.039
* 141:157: -0.225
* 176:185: 0.433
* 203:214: -0.063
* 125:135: -0.247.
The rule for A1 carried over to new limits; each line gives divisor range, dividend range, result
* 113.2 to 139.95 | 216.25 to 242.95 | 1.17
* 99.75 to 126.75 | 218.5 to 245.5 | 1.22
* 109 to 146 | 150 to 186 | 0.77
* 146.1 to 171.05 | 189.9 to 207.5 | 1.20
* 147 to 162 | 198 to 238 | 1.11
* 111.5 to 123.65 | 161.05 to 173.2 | 0.86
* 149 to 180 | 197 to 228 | 1.43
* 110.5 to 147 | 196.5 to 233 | 1.12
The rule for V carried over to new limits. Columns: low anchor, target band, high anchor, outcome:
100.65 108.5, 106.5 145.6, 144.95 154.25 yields 0.14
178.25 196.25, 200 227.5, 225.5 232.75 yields -0.10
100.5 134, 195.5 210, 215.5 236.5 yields -0.02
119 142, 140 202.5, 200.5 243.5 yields 0.20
